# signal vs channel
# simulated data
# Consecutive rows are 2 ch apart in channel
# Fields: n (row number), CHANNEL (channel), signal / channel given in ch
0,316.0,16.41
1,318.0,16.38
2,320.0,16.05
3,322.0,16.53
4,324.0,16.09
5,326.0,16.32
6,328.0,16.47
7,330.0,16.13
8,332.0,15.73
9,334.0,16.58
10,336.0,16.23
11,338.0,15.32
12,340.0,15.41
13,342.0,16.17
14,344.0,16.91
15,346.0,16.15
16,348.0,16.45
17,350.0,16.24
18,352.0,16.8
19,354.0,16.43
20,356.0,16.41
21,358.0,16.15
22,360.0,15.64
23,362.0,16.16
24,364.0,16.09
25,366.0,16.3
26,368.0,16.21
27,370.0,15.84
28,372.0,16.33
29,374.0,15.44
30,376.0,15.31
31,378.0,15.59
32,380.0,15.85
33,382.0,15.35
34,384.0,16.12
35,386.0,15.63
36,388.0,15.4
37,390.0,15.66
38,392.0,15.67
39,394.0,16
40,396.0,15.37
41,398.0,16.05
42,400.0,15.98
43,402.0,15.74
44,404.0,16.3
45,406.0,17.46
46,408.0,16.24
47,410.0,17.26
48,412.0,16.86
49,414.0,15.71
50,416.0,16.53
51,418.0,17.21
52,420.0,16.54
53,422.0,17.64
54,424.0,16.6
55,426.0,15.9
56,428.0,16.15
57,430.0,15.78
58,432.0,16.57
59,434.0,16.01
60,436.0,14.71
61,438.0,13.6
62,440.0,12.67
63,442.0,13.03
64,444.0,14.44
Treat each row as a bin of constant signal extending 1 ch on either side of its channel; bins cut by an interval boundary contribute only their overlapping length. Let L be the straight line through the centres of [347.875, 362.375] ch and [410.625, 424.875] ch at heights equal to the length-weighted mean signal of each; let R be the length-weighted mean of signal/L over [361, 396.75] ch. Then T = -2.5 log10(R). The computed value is 0.04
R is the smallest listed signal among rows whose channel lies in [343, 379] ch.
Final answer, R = 15.31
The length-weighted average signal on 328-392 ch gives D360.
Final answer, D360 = 16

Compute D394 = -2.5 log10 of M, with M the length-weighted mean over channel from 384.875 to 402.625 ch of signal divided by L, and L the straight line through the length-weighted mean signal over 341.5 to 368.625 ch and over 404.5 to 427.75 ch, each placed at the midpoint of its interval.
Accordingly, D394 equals 0.06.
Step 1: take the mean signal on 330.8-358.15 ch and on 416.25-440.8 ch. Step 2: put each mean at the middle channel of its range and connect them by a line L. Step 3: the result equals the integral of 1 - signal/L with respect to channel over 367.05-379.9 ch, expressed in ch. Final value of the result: 0.2 ch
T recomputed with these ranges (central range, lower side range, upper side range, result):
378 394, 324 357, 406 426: 0.06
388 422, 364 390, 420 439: -0.03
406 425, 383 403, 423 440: -0.08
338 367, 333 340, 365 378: -0.02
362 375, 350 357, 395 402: 0.01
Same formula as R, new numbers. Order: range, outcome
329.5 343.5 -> 15.32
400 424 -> 15.71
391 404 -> 15.37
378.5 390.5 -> 15.35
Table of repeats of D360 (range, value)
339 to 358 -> 16.3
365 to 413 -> 16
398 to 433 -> 16.5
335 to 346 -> 16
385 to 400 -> 15.7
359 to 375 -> 16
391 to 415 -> 16.2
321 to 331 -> 16.3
